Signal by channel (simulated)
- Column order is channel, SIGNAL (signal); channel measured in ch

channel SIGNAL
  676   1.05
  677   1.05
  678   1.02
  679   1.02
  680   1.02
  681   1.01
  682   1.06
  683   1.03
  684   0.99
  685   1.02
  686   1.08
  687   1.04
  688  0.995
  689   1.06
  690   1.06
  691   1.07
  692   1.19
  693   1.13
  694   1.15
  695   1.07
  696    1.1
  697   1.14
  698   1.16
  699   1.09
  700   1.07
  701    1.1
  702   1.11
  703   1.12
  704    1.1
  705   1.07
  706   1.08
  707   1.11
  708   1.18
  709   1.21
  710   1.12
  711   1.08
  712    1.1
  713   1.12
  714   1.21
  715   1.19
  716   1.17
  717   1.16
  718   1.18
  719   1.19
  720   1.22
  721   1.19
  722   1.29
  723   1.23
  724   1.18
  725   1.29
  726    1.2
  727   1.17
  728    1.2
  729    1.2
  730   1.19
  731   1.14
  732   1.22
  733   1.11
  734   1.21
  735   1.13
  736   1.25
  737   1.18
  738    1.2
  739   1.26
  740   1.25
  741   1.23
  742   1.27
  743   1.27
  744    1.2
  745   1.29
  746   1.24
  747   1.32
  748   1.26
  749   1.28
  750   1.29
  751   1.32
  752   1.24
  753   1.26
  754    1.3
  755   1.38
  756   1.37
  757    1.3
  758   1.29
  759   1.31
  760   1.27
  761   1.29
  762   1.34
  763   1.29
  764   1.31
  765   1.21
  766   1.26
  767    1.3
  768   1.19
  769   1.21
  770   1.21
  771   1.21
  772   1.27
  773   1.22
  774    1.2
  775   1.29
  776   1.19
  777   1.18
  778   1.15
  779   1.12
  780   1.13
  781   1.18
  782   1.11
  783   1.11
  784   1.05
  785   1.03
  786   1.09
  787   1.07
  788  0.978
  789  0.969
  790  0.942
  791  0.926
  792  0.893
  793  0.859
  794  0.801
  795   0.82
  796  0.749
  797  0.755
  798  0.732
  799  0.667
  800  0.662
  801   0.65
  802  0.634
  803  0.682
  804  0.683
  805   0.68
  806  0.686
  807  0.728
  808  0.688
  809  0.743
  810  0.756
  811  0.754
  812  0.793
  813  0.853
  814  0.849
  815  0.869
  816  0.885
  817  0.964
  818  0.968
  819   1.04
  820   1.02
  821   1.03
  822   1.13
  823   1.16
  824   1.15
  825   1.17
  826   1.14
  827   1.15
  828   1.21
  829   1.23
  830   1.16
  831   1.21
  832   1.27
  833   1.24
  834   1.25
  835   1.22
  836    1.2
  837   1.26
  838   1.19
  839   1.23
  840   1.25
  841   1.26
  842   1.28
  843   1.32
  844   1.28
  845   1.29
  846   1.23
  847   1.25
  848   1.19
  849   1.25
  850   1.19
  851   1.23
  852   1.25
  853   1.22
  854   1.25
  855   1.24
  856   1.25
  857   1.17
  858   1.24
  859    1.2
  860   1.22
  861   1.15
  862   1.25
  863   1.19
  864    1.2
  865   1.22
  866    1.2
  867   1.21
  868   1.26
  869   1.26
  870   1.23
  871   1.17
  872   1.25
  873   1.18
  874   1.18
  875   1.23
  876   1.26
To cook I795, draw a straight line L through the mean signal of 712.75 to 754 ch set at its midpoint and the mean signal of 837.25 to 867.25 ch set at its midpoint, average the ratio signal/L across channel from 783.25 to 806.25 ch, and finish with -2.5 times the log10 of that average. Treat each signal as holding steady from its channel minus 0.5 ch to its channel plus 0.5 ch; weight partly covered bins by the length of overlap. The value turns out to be 0.42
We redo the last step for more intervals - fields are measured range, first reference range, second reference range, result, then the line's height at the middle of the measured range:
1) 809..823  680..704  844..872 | 0.279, 1.19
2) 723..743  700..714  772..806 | -0.138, 1.06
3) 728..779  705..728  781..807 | -0.220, 1.02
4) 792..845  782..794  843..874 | 0.123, 1.09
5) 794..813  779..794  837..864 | 0.436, 1.08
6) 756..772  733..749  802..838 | -0.094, 1.16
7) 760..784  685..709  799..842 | -0.173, 1.03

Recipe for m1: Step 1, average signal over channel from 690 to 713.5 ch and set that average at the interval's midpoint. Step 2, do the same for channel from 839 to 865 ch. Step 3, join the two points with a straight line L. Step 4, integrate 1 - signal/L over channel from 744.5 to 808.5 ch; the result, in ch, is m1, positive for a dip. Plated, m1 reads 5.0 ch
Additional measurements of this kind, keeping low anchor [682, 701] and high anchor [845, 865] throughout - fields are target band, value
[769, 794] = 1.3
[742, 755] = -1.7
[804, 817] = 4.5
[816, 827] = 1.1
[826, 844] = -0.4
